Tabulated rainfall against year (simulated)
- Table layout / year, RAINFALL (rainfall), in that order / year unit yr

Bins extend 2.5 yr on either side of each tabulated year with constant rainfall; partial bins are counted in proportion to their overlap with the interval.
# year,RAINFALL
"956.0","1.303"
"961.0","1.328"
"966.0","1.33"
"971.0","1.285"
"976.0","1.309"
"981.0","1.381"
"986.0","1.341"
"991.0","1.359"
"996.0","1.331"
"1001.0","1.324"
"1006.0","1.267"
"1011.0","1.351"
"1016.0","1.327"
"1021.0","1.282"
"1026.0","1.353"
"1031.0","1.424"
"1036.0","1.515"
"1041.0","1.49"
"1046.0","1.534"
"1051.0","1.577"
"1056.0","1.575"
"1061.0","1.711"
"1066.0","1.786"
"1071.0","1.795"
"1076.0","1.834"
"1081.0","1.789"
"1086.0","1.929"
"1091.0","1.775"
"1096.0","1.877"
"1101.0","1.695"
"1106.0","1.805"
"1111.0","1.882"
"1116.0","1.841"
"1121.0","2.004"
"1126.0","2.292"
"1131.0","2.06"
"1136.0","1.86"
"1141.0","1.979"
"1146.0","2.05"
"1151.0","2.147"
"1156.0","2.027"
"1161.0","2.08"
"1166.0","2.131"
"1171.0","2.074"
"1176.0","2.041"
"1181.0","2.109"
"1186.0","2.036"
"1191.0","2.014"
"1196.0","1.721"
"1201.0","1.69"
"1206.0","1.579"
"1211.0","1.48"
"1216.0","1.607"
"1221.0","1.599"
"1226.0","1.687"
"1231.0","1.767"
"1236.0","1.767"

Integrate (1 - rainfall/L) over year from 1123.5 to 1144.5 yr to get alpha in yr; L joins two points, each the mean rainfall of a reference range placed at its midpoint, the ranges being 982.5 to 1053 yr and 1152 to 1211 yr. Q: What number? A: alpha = -3.2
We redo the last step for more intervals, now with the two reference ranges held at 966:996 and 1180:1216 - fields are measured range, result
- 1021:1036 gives 0.42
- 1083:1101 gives -3.16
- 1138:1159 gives -4.64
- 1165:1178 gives -2.68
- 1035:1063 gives -1.78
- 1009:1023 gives 0.85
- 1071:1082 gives -2.03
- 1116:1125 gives -2.15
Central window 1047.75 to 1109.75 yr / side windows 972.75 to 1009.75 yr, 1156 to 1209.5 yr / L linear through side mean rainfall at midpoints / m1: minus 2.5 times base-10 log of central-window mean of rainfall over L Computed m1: -0.10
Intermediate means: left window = 1.33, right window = 1.94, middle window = 1.76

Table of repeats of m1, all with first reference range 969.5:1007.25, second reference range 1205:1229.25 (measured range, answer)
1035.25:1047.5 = -0.09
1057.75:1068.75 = -0.22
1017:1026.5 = 0.04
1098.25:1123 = -0.24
